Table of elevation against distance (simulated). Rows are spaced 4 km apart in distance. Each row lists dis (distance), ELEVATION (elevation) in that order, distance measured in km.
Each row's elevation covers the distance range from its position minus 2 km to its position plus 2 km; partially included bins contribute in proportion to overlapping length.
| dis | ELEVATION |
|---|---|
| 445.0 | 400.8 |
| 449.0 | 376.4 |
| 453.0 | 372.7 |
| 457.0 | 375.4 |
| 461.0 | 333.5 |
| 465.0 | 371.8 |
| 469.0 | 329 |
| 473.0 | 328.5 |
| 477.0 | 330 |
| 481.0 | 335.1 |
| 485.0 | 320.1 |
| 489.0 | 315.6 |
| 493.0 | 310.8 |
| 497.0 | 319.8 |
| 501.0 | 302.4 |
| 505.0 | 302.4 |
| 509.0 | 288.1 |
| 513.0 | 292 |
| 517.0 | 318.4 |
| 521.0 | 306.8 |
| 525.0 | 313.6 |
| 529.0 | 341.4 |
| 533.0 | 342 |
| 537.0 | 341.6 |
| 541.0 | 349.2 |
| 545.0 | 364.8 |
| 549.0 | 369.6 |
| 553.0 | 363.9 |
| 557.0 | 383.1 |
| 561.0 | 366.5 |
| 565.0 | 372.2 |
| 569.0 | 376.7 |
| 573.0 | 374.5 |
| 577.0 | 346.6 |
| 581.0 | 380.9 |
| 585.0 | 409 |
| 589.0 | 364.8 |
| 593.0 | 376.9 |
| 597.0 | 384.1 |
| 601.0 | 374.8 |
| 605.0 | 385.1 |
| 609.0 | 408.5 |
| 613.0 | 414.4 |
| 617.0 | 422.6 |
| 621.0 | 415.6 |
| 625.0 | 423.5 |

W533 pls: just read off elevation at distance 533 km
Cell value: 342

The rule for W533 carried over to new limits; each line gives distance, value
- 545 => 364.8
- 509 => 288.1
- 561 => 366.5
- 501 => 302.4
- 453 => 372.7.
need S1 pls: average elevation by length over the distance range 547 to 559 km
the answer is 372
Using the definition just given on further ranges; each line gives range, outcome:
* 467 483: 331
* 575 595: 376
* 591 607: 380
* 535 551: 356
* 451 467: 363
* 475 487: 328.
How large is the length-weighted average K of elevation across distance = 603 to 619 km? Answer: 408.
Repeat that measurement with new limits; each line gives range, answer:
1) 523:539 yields 335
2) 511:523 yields 306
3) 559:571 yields 372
